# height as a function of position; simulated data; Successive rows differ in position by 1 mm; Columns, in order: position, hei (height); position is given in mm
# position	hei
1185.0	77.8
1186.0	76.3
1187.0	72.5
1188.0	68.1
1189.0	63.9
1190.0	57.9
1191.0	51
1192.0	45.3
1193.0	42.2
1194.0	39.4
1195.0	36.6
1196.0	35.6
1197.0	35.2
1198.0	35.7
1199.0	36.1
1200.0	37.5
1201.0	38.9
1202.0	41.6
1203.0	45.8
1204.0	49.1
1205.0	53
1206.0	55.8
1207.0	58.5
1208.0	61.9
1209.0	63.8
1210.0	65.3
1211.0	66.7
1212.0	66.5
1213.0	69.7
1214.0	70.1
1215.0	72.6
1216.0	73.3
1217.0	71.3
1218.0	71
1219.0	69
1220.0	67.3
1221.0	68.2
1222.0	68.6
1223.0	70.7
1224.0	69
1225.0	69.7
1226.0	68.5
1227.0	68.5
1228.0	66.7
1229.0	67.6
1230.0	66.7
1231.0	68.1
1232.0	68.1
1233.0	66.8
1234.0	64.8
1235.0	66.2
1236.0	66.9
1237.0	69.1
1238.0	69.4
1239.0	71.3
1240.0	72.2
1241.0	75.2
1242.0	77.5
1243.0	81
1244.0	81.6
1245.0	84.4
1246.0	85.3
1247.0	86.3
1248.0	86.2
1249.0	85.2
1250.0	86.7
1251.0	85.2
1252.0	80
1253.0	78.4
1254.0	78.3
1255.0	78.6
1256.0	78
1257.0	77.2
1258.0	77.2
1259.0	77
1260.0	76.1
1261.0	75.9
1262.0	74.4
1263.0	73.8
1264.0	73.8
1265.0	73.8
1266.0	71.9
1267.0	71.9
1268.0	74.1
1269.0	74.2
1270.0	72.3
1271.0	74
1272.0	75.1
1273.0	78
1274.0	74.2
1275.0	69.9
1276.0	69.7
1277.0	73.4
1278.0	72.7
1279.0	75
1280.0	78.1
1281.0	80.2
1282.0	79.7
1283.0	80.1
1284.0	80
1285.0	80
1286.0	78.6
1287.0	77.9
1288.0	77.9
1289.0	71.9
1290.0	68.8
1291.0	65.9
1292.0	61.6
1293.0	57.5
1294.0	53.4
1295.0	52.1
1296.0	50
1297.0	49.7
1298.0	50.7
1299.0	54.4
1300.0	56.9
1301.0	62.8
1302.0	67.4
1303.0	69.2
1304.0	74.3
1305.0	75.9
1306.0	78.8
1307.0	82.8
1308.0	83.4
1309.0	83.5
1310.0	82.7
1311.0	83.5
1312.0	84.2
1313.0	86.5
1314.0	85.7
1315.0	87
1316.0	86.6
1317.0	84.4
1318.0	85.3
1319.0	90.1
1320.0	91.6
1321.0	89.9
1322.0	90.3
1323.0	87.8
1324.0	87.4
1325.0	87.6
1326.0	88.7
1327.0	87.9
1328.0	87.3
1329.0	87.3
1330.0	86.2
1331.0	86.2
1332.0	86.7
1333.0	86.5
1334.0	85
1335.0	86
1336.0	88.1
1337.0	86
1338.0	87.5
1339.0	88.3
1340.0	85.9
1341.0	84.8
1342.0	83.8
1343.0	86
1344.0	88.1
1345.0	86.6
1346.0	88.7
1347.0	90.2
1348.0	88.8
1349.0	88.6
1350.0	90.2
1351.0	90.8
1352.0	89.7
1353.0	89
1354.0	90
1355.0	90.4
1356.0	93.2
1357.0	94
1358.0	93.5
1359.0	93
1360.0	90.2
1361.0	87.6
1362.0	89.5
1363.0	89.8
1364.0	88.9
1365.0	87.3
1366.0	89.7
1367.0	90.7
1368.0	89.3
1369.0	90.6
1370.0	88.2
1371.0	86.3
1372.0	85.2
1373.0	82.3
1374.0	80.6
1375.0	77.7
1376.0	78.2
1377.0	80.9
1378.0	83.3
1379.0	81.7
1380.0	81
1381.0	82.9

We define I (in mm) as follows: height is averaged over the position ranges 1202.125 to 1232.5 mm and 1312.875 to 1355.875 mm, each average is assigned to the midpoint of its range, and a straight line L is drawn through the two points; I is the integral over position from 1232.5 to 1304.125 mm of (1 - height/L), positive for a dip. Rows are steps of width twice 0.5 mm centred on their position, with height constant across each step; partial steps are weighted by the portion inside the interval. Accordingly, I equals 1.9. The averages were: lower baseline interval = 65.4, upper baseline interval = 87.7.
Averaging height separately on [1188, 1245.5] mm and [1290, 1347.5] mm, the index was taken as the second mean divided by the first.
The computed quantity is 1.3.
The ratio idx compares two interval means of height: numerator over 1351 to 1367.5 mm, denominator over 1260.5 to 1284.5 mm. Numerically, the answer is 1.21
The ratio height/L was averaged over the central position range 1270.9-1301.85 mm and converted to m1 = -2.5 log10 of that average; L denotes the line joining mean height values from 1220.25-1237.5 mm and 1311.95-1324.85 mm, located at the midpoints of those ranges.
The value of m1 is 0.17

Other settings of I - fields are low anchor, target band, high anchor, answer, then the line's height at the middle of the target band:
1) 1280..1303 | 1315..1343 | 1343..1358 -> -2.04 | 81.4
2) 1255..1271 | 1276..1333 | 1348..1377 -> 2.60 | 80.5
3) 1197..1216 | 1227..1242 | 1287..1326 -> -2.05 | 60.5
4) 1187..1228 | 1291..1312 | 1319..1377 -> 3.00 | 77.9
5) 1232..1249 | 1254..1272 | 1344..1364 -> 0.74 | 78.3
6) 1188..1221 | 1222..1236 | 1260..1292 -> -1.39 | 61.7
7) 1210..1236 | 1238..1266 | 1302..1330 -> -1.96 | 73.5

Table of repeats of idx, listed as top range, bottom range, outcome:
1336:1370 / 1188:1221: 1.62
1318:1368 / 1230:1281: 1.17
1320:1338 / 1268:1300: 1.26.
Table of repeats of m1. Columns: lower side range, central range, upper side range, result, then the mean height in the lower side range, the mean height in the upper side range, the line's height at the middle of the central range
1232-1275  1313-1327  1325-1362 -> -0.03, 76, 88.4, 85.1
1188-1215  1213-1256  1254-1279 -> -0.17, 51.6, 74.6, 63.3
